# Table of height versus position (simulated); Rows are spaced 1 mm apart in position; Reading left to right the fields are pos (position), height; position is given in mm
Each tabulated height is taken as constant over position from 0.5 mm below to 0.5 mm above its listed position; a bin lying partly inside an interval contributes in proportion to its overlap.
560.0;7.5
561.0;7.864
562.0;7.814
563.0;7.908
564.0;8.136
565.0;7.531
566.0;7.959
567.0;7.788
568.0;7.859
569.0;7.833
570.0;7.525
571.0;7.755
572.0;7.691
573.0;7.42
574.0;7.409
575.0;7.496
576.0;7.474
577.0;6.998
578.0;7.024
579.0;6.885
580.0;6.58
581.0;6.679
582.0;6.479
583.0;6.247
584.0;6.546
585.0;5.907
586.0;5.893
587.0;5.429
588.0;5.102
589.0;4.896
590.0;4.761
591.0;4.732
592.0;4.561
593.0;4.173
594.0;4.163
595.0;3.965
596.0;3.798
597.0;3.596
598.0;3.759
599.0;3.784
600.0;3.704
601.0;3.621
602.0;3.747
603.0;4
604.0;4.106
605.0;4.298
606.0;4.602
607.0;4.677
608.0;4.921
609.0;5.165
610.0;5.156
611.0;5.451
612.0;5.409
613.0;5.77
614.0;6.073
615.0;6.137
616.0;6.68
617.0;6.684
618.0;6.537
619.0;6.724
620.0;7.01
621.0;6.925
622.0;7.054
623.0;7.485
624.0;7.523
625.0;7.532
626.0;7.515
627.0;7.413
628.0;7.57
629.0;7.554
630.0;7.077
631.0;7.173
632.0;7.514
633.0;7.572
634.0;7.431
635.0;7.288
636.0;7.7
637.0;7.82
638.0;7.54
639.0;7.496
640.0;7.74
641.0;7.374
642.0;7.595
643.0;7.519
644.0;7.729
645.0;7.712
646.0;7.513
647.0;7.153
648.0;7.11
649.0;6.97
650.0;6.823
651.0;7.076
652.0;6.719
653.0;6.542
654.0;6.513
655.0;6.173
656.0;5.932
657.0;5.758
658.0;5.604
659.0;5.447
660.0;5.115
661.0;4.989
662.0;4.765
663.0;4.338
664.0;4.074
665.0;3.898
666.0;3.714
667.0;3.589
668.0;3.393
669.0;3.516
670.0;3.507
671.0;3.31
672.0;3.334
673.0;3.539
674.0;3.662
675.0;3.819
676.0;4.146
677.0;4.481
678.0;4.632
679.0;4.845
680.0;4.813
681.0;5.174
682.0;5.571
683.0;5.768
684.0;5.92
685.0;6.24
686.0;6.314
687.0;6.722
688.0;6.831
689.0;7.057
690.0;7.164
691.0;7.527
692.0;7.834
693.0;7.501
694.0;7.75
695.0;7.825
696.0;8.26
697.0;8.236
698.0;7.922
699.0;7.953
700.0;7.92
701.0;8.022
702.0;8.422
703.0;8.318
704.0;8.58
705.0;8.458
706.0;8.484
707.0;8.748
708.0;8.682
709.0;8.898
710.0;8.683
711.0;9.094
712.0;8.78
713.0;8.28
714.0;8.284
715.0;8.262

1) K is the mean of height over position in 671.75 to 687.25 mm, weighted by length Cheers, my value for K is 4.93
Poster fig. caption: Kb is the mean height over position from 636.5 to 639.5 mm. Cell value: 7.62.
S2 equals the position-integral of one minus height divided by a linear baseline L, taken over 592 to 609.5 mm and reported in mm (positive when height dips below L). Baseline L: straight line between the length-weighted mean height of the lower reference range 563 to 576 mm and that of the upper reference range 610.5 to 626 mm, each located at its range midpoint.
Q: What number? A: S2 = 7.2 mm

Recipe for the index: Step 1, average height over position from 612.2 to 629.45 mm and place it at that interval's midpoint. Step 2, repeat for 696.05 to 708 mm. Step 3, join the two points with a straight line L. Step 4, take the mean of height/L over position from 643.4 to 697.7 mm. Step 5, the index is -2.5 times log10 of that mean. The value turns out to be 0.33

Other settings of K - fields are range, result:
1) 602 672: 6.13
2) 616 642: 7.32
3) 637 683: 5.54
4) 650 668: 5.3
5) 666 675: 3.51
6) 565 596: 6.35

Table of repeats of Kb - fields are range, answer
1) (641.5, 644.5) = 7.61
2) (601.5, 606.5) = 4.15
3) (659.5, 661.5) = 5.05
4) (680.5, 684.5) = 5.61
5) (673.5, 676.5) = 3.88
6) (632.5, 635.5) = 7.43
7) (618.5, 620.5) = 6.87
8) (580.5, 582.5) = 6.58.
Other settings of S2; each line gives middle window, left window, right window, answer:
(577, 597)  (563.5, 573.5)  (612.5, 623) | 5.14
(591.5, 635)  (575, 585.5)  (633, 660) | 7.19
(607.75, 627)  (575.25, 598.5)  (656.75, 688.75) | -4.61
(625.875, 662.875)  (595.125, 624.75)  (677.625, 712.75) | -4.65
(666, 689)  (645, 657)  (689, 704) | 8.46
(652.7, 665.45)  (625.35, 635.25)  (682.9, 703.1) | 3.63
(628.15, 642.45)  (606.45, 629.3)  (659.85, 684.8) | -4.26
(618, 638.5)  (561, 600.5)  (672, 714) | -2.58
